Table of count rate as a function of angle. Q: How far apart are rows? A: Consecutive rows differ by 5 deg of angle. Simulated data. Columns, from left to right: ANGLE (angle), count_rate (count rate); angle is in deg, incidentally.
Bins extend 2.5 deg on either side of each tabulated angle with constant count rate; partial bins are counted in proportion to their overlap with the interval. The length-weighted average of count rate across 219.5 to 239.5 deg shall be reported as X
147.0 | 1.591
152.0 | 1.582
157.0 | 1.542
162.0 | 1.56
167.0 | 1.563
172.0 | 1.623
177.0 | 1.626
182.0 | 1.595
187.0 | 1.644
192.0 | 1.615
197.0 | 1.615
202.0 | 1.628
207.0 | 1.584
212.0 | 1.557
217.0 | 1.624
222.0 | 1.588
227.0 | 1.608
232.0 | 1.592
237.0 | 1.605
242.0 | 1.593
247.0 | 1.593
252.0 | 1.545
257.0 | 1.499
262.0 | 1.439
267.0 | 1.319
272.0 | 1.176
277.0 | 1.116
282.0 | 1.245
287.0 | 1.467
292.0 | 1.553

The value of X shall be 1.6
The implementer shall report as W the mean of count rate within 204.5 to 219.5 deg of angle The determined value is 1.59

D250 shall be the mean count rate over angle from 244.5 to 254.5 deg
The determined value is 1.57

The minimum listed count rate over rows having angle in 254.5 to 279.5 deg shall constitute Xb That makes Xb 1.116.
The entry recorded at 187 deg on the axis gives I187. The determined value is 1.644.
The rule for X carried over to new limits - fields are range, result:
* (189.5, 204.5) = 1.62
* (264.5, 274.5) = 1.25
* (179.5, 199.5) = 1.62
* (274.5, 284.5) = 1.18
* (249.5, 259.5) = 1.52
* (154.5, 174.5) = 1.57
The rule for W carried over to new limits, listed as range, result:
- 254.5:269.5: 1.42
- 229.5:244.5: 1.6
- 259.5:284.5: 1.26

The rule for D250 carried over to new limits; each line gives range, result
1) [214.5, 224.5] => 1.61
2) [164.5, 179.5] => 1.6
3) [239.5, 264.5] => 1.53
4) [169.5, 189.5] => 1.62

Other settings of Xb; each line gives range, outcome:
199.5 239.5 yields 1.557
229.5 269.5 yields 1.319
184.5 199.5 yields 1.615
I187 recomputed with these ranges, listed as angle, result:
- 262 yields 1.439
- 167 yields 1.563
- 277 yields 1.116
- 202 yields 1.628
